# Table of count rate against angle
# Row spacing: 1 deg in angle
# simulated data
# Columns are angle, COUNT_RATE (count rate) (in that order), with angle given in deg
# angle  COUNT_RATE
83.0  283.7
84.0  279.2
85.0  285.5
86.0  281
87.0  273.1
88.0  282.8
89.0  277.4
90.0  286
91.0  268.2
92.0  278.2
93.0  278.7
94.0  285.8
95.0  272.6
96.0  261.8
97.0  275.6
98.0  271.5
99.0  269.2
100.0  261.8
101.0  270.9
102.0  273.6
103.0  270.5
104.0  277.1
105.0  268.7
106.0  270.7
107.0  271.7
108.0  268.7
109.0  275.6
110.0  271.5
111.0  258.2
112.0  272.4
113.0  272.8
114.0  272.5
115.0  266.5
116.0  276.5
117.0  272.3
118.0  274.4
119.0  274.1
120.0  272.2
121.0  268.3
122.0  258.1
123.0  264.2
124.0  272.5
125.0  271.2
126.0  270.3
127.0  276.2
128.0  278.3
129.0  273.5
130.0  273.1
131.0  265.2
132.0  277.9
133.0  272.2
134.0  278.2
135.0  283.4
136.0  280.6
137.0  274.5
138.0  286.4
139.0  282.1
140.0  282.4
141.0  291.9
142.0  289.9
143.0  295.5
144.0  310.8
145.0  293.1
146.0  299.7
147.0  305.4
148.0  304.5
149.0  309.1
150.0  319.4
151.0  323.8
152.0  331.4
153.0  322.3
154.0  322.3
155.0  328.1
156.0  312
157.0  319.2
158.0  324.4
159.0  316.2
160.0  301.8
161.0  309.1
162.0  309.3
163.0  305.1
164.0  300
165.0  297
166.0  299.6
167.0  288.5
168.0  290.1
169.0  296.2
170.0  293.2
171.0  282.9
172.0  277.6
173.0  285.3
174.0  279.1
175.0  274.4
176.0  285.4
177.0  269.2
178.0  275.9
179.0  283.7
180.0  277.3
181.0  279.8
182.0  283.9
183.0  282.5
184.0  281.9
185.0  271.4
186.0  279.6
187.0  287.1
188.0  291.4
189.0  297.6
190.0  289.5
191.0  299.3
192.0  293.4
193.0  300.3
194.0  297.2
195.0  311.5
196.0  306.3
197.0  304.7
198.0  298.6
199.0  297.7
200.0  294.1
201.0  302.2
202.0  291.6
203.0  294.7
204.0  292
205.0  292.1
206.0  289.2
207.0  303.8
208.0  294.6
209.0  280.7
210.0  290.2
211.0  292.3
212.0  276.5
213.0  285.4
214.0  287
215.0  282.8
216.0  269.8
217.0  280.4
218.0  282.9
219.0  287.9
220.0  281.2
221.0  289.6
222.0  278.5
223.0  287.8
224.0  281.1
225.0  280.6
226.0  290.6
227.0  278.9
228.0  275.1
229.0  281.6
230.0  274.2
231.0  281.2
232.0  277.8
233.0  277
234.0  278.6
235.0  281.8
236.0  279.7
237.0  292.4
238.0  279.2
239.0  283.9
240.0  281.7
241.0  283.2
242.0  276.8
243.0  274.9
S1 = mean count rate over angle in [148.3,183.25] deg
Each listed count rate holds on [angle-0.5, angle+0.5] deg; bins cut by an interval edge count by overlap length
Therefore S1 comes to 299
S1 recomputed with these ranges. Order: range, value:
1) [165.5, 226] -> 288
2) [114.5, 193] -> 289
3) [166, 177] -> 285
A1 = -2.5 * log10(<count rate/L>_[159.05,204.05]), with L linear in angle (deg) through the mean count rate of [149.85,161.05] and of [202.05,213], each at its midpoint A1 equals 0.05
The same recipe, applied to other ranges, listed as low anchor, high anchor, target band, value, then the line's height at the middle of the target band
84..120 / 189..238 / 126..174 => -0.061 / 280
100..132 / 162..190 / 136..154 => -0.086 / 278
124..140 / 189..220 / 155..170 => -0.082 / 283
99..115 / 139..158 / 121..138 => 0.068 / 291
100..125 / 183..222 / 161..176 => -0.033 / 283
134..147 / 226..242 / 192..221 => -0.032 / 283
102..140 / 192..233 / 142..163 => -0.125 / 278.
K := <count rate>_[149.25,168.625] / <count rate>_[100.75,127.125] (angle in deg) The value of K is 1.15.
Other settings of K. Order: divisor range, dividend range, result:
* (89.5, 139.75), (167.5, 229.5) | 1.05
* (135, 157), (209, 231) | 0.93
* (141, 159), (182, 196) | 0.93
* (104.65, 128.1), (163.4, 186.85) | 1.05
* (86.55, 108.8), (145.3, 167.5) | 1.14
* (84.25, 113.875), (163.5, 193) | 1.05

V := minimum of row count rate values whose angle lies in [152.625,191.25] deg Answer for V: 269.2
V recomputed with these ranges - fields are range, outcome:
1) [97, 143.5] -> 258.1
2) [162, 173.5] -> 277.6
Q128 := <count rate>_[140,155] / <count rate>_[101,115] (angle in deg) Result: 1.1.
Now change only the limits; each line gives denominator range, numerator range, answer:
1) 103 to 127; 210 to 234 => 1.04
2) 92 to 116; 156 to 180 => 1.08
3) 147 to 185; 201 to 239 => 0.95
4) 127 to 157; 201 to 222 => 0.97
